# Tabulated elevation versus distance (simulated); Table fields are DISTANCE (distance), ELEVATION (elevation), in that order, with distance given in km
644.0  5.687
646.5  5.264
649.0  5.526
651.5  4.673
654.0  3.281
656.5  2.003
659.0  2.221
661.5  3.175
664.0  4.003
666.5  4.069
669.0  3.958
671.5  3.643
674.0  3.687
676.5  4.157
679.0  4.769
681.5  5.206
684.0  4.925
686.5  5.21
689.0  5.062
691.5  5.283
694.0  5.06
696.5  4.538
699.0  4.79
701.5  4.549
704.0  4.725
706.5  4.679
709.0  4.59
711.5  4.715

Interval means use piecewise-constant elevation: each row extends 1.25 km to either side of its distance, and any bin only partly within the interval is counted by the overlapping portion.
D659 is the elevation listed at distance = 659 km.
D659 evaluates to 2.221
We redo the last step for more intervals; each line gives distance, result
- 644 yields 5.687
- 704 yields 4.725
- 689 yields 5.062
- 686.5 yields 5.21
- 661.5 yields 3.175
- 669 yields 3.958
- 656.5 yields 2.003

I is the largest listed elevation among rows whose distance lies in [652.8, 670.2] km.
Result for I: 4.069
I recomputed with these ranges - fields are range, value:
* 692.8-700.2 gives 5.06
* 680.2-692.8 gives 5.283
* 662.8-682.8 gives 5.206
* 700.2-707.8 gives 4.725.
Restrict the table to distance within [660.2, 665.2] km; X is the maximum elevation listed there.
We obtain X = 4.003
